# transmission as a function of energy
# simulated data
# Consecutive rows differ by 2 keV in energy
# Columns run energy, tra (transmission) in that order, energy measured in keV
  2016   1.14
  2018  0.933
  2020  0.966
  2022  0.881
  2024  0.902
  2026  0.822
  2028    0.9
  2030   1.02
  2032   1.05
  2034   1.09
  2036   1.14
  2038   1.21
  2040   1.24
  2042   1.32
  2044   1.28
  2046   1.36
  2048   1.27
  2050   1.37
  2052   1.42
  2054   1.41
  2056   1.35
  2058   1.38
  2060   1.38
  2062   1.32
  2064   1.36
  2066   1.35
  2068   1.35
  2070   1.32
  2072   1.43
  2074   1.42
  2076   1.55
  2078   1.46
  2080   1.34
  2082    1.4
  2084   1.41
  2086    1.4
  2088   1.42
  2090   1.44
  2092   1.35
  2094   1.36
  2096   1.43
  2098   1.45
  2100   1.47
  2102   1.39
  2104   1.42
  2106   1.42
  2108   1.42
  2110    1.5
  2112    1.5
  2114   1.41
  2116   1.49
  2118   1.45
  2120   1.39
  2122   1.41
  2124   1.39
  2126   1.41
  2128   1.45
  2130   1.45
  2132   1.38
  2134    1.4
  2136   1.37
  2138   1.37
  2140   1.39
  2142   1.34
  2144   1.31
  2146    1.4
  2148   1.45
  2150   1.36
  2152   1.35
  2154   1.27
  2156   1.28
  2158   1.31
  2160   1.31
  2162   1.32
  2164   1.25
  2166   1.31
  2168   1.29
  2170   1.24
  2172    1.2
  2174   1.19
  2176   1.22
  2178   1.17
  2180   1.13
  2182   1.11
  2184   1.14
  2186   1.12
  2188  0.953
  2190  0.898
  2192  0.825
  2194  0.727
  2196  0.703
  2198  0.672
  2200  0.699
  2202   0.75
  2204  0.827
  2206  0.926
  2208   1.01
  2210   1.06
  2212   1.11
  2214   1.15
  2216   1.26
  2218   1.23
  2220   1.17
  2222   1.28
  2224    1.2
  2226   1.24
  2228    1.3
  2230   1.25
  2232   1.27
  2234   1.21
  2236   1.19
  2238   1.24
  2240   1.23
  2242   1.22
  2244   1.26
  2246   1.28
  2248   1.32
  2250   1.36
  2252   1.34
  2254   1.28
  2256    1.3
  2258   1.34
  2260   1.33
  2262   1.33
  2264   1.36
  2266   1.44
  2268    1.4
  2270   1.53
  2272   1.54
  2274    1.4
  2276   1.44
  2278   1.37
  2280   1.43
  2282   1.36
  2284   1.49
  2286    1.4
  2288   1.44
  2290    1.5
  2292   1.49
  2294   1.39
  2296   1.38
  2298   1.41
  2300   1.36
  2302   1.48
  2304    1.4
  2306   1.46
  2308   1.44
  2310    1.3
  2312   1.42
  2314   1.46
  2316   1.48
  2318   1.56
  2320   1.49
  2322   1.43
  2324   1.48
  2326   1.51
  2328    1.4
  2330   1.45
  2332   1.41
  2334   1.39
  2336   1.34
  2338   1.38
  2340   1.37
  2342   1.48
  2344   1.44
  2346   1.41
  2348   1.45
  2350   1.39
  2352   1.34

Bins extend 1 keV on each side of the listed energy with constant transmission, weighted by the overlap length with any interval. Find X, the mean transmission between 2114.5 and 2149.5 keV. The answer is 1.4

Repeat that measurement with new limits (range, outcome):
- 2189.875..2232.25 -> 1.02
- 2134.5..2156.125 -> 1.36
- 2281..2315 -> 1.42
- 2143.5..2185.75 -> 1.26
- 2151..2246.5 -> 1.13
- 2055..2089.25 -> 1.39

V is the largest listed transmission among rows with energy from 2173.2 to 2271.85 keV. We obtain 1.53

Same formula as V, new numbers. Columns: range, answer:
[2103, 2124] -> 1.5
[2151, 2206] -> 1.35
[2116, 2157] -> 1.49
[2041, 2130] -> 1.55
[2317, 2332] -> 1.56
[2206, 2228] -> 1.3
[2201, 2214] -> 1.15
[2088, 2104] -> 1.47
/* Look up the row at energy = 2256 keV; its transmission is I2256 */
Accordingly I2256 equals 1.3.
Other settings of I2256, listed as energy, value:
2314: 1.46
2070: 1.32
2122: 1.41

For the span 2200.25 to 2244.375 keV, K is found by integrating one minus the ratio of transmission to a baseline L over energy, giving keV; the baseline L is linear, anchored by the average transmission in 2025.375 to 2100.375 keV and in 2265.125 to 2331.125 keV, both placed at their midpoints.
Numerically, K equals 8.09 keV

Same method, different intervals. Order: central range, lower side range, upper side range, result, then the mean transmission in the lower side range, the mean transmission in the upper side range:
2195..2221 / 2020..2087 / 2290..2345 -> 7.56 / 1.27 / 1.43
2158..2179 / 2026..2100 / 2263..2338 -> 1.81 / 1.32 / 1.43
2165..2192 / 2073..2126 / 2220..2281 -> 4.56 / 1.43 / 1.32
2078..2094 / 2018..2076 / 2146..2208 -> -2.79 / 1.23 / 1.1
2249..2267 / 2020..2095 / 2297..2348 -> 0.66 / 1.28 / 1.43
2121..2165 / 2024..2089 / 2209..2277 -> -2.42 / 1.29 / 1.29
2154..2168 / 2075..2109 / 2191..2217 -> -2.47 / 1.42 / 0.901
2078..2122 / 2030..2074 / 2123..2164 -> -2.94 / 1.3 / 1.36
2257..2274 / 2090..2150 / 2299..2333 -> 0.32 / 1.41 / 1.44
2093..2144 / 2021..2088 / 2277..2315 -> -4.09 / 1.27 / 1.42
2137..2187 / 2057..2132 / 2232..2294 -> 4.26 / 1.41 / 1.36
